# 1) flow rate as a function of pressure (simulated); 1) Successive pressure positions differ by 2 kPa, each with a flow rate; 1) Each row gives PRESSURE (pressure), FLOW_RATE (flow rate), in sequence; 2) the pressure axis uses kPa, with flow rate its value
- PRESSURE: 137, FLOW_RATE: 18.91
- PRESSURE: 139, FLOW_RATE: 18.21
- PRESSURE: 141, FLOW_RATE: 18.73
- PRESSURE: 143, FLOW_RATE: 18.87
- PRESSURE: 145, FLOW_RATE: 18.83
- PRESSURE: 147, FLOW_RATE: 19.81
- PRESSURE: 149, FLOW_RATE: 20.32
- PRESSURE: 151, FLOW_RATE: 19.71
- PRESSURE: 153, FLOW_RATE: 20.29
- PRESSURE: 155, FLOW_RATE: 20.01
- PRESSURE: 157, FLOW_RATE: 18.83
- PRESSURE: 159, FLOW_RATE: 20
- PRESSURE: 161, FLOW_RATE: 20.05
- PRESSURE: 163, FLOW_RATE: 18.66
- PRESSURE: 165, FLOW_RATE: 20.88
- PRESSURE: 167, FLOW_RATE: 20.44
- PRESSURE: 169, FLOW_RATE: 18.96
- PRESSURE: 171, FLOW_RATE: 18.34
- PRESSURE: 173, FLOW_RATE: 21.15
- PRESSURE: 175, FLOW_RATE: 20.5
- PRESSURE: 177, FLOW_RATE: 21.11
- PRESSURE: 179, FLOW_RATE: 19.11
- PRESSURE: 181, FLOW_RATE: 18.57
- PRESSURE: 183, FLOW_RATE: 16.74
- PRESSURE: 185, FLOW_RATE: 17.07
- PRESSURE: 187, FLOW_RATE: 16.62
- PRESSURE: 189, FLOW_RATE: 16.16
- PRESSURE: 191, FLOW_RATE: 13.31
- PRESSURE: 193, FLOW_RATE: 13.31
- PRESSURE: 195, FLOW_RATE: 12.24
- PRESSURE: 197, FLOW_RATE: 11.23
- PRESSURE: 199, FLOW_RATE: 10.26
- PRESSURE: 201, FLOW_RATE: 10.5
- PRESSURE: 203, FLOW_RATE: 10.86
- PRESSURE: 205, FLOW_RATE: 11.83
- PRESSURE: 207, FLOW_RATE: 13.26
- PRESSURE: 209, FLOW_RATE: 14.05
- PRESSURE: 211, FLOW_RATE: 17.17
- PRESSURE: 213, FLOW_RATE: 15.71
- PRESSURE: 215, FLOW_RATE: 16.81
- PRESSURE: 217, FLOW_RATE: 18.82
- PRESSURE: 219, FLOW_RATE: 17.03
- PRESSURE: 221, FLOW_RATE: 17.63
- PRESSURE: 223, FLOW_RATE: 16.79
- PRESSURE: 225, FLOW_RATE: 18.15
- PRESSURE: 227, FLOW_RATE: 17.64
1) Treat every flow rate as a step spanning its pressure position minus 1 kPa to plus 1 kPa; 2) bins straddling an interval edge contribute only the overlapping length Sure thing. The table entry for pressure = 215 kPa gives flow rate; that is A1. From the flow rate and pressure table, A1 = 16.81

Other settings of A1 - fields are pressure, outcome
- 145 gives 18.83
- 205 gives 11.83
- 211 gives 17.17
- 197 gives 11.23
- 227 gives 17.64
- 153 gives 20.29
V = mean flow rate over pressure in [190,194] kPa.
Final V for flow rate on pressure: 13.3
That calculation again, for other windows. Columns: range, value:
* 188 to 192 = 14.7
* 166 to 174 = 19.7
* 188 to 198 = 13.2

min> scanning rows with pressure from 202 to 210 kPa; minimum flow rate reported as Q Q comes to 10.86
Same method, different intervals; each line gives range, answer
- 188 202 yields 10.26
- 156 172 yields 18.34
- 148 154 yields 19.71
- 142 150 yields 18.83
